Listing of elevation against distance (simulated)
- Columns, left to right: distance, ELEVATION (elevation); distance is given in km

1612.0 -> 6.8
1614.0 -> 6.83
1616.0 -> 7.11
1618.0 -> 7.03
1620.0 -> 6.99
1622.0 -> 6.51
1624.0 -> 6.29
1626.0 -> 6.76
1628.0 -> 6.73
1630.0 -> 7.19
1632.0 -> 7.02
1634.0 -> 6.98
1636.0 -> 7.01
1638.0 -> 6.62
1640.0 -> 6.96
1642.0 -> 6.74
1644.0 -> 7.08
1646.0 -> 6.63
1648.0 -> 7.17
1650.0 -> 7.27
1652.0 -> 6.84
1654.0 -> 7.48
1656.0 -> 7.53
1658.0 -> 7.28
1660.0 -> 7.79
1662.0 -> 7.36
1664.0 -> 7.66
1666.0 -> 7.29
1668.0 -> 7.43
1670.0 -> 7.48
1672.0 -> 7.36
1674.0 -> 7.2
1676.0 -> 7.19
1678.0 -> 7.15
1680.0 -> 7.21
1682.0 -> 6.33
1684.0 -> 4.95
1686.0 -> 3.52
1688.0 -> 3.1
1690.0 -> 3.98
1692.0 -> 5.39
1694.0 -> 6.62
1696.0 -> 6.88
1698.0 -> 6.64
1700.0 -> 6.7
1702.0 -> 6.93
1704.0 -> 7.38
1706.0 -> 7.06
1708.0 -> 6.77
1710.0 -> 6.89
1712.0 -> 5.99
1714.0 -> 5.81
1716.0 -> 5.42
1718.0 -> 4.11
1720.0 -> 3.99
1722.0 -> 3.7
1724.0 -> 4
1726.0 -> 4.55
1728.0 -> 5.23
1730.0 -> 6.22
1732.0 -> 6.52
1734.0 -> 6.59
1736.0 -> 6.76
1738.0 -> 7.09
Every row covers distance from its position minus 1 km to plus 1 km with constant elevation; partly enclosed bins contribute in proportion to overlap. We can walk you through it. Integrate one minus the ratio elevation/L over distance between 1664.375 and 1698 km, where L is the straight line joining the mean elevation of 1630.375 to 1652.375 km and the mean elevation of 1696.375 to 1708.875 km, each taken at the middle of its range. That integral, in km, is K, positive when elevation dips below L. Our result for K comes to 3.4 km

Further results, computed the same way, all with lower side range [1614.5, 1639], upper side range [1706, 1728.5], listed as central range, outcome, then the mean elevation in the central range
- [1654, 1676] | -4.5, 7.43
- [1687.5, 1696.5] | 0.7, 5.22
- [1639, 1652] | -0.9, 6.96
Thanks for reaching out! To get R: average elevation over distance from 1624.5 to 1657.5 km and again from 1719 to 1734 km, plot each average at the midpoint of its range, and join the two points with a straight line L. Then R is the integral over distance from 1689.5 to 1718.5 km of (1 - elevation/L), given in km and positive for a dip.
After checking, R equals -3.79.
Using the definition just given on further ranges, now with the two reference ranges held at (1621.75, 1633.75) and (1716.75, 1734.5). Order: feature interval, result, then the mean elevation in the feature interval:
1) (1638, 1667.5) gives -4.2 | 7.2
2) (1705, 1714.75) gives -2.4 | 6.52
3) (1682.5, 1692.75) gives 2.5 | 4.26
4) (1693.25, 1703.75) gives -2.6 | 6.8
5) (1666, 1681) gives -3.5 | 7.29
